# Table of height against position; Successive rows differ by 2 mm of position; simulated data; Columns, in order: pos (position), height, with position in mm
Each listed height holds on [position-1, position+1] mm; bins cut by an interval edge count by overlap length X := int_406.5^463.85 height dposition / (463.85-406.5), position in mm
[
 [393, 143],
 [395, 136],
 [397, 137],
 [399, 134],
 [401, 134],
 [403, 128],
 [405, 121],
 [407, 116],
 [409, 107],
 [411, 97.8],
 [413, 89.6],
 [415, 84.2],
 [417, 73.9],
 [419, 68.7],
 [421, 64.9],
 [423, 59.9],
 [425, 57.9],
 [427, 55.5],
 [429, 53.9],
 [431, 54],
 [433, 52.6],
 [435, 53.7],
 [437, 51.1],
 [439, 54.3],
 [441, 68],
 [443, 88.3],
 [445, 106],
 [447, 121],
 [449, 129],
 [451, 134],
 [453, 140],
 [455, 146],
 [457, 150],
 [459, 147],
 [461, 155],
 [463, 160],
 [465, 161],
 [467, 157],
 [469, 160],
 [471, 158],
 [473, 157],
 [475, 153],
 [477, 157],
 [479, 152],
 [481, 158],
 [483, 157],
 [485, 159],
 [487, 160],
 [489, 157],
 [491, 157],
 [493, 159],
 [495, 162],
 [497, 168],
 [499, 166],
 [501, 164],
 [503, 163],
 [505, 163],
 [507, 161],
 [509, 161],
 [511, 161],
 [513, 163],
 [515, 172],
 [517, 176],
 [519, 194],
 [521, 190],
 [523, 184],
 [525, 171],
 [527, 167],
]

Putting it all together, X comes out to 94.1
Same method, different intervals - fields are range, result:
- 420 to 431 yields 58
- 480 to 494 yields 158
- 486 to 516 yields 162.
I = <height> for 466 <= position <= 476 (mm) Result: 157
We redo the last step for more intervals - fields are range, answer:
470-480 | 155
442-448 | 105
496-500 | 167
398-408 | 127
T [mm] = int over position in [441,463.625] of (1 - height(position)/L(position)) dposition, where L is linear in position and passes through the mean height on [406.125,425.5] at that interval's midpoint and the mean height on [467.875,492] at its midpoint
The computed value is -0.9 mm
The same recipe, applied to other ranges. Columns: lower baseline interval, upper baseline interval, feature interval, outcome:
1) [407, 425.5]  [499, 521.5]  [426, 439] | 5.7 mm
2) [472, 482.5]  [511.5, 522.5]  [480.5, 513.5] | 1.1 mm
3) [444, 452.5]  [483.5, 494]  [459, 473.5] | -1.9 mm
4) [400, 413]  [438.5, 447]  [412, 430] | 6.3 mm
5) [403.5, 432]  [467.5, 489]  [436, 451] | 3.0 mm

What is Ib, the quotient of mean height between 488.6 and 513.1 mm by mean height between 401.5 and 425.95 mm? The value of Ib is 1.8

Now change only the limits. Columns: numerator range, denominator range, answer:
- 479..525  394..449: 1.88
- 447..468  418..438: 2.56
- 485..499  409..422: 1.96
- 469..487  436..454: 1.58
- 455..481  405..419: 1.64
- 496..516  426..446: 2.58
